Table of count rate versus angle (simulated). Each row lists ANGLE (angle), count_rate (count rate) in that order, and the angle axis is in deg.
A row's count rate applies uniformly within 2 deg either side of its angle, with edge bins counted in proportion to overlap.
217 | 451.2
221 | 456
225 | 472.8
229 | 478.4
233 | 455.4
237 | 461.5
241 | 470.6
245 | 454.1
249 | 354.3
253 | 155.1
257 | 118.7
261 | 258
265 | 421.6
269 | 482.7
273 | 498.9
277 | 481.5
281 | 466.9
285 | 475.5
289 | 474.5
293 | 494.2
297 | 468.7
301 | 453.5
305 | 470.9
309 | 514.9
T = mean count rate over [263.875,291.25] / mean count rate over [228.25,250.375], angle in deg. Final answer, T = 1.06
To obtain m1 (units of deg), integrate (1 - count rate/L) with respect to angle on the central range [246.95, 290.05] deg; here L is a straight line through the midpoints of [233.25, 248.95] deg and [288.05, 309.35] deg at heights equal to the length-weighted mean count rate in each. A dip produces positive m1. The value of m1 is 7.9 deg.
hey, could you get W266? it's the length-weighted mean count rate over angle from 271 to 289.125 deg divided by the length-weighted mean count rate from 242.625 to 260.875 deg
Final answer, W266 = 1.76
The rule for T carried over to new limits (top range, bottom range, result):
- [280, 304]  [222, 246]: 1.01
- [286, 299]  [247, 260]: 2.25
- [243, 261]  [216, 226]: 0.59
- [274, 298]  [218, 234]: 1.03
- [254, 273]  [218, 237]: 0.71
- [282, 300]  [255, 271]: 1.49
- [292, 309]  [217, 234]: 1.02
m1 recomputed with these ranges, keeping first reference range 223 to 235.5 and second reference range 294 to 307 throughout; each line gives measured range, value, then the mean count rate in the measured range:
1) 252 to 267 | 7.18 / 244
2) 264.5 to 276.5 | -0.20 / 475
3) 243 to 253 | 2.43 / 354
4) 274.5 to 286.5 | -0.22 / 476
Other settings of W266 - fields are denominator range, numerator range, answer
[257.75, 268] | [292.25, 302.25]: 1.44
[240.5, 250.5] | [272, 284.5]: 1.13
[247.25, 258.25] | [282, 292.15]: 2.24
